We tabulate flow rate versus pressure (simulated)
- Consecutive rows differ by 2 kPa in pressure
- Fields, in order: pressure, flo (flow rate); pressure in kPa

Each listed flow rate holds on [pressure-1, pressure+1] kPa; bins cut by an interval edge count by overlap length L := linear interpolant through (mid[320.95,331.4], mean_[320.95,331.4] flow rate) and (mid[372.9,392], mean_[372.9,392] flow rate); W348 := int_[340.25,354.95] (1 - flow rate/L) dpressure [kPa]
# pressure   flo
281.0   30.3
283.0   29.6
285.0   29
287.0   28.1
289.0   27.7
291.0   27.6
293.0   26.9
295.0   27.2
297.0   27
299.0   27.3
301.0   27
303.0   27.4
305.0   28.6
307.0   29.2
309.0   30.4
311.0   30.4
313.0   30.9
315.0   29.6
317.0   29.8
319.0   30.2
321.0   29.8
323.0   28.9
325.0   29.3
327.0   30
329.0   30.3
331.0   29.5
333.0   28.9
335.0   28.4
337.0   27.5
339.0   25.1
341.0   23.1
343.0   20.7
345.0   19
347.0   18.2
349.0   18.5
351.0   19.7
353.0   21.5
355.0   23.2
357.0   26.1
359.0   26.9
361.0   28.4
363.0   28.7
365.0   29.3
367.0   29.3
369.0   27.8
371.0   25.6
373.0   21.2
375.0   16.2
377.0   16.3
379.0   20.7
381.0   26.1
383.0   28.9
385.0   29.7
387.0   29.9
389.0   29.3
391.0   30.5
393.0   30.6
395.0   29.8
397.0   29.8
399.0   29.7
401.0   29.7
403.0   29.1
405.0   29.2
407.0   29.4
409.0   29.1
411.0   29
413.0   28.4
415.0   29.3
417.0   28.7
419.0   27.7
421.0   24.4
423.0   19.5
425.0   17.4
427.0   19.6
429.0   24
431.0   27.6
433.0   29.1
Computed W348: 4.0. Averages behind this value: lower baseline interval 29.6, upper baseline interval 25.1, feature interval 20.2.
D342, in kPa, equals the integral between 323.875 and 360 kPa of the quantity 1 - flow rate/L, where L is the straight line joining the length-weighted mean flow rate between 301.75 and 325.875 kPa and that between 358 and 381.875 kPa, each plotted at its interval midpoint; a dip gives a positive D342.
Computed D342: 3.2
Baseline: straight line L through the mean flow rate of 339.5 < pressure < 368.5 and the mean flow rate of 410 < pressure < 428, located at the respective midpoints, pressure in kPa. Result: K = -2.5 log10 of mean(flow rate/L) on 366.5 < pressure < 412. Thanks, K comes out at -0.12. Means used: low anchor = 23.8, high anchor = 24.9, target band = 27.2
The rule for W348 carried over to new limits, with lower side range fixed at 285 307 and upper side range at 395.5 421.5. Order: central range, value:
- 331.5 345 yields 1.3 kPa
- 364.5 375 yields 1.1 kPa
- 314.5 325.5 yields -0.7 kPa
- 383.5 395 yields -0.5 kPa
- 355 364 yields 0.4 kPa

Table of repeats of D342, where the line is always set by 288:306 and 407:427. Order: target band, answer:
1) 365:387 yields 1.40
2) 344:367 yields 2.39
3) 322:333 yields -1.03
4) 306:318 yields -1.25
